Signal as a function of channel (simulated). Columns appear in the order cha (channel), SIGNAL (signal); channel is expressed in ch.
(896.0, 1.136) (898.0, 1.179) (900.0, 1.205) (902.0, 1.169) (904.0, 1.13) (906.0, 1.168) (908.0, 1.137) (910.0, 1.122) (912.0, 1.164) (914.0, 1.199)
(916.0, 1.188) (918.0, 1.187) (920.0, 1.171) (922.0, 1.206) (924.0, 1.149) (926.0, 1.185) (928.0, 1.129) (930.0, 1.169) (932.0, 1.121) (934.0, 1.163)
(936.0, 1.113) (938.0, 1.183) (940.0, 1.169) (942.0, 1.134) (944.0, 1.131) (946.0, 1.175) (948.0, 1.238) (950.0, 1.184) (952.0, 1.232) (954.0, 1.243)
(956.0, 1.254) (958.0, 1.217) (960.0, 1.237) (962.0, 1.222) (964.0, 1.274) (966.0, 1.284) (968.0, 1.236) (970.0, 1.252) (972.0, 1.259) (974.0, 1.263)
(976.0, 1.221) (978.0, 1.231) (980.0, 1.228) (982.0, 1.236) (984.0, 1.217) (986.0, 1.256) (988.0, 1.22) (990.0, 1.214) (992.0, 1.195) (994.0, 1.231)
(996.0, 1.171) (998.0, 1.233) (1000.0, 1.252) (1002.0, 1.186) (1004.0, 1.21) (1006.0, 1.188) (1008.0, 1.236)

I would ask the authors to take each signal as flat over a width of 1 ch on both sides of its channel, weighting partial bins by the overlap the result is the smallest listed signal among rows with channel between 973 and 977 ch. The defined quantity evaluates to 1.221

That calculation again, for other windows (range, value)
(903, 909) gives 1.13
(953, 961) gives 1.217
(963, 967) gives 1.274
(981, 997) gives 1.171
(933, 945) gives 1.113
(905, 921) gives 1.122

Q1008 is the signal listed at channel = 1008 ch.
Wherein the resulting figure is 1.236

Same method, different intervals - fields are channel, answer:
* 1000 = 1.252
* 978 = 1.231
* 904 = 1.13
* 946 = 1.175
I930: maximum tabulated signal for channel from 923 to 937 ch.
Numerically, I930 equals 1.185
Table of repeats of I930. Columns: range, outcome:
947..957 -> 1.254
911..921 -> 1.199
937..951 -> 1.238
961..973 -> 1.284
